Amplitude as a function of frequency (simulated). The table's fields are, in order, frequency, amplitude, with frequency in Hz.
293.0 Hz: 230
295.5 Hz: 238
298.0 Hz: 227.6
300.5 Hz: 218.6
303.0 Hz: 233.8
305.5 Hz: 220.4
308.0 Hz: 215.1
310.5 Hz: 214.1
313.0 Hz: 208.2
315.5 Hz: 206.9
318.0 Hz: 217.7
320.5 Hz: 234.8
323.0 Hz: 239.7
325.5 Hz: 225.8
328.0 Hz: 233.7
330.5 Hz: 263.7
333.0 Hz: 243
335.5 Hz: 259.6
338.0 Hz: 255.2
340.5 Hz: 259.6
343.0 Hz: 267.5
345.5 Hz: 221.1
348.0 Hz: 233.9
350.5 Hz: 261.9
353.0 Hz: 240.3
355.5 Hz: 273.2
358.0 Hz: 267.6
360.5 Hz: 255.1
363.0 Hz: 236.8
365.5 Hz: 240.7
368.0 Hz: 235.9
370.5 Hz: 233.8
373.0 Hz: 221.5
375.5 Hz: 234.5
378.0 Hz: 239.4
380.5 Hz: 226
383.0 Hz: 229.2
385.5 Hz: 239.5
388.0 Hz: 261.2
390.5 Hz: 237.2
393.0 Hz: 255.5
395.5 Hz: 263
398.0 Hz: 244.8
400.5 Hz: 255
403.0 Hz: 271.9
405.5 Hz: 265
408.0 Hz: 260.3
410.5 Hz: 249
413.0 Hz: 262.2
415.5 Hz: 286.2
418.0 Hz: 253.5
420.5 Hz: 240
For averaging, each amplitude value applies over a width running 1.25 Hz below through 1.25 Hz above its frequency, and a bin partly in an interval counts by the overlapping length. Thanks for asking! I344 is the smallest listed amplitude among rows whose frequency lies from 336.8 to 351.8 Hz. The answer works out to 221.1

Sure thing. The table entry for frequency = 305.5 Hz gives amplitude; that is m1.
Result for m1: 220.4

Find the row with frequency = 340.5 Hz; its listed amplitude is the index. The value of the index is 259.6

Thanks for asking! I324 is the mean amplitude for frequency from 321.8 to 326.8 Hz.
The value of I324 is 233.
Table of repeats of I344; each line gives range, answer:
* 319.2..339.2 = 225.8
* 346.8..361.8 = 233.9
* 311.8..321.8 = 206.9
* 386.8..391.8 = 237.2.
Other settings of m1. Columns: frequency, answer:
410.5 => 249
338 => 255.2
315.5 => 206.9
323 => 239.7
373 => 221.5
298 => 227.6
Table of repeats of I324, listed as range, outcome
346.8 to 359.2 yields 255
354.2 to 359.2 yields 270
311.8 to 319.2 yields 211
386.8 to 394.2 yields 251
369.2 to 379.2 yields 232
